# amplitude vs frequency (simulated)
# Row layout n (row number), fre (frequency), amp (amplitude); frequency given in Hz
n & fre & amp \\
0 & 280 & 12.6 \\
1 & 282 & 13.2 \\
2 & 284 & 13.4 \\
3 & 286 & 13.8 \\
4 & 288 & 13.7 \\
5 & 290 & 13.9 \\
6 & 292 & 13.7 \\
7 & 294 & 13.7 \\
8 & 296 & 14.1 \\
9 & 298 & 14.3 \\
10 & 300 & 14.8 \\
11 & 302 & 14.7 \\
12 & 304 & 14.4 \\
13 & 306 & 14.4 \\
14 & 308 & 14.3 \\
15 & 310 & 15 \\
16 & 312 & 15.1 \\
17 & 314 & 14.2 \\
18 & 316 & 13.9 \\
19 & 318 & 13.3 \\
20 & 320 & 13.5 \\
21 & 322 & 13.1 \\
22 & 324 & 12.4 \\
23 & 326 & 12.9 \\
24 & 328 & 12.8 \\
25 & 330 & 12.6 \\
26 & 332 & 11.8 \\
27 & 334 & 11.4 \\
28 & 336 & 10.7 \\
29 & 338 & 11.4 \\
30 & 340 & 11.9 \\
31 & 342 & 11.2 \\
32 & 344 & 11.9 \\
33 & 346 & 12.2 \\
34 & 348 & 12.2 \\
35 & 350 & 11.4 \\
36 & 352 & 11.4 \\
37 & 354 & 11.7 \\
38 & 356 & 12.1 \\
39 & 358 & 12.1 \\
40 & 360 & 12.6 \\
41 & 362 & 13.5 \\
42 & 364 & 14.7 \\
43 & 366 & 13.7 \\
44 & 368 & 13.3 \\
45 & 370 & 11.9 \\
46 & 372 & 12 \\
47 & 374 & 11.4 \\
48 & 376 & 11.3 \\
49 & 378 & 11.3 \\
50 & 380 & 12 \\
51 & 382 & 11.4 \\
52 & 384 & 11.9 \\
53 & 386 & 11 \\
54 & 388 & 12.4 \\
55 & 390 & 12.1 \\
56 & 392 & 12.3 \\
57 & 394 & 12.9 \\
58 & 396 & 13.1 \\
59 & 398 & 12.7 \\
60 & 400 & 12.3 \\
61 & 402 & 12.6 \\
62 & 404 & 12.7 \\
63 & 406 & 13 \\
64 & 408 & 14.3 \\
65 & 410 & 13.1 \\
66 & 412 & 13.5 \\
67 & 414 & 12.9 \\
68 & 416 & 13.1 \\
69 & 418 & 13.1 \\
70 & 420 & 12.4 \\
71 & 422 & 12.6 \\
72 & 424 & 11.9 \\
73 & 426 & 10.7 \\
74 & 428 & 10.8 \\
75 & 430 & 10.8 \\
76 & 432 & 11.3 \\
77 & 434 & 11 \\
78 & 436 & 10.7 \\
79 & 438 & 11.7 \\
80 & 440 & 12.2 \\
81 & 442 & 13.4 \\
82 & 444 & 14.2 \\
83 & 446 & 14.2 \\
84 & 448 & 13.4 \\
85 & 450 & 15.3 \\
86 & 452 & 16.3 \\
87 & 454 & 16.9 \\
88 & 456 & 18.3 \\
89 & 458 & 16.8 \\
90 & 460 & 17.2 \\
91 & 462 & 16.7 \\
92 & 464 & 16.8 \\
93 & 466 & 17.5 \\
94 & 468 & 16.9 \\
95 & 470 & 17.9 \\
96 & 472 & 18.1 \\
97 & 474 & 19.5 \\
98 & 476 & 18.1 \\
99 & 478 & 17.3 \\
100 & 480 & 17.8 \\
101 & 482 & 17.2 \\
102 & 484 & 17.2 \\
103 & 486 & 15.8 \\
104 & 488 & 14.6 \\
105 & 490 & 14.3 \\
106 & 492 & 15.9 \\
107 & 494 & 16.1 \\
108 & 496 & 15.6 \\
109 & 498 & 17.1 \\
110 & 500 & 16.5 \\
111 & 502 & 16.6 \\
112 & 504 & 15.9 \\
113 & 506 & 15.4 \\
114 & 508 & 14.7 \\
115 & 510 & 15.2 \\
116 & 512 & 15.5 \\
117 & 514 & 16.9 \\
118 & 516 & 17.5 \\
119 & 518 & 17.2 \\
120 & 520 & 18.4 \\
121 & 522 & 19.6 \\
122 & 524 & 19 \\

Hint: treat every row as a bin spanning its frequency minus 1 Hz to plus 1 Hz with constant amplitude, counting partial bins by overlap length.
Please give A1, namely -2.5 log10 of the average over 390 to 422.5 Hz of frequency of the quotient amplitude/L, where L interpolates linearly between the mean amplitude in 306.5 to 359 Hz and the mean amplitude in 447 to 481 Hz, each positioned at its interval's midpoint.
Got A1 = 0.172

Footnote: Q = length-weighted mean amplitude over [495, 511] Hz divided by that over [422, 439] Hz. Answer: 1.42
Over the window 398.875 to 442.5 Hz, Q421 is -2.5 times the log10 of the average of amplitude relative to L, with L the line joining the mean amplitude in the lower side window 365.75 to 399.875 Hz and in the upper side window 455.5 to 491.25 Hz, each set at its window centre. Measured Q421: 0.15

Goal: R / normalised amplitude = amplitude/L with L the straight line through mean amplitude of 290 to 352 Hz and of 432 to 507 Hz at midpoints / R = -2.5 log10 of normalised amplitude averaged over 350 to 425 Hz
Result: 0.15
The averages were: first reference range 13.1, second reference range 15.8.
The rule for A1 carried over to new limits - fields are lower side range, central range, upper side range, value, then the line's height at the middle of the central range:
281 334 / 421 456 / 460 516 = 0.22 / 15.8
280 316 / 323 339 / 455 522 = 0.21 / 14.6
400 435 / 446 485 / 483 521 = -0.18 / 14.5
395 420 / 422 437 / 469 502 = 0.25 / 14.1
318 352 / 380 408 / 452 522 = 0.13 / 13.9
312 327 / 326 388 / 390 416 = 0.10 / 13.2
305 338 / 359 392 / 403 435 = 0.04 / 12.7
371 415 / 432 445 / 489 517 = 0.14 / 13.8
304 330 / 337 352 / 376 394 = 0.11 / 13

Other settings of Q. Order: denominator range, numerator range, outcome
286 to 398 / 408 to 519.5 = 1.18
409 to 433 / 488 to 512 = 1.29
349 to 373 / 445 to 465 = 1.29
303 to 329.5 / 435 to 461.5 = 1.07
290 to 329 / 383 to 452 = 0.90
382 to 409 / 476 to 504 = 1.31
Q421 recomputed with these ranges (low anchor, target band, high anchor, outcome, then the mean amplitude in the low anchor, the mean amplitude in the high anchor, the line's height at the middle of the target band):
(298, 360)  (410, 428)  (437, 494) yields 0.201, 12.8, 16.1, 15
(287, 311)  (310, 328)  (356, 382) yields 0.012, 14.2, 12.4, 13.7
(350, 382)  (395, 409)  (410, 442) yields -0.074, 12.3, 12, 12.1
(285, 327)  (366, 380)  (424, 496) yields 0.204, 14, 15.2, 14.5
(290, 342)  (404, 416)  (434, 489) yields 0.132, 13.3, 15.9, 15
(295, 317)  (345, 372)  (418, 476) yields 0.160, 14.5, 14.5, 14.5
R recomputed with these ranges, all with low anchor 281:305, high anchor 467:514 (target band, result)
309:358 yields 0.16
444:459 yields 0.02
